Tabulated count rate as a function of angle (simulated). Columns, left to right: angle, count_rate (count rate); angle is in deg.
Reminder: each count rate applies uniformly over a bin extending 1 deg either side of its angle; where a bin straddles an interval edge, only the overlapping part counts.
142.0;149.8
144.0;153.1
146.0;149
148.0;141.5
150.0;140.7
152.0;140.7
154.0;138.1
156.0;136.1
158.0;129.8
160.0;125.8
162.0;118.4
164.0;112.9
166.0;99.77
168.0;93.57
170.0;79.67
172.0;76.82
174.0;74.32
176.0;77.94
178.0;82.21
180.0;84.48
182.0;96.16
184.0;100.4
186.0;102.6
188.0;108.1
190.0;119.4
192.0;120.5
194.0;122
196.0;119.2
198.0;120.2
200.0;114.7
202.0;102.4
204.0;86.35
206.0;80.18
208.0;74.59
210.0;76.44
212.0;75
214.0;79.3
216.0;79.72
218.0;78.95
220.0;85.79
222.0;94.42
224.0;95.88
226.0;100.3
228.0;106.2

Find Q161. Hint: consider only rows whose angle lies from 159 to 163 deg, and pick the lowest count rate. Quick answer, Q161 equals 118.4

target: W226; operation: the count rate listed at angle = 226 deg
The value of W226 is 100.3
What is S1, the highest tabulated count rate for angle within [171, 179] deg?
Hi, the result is 82.21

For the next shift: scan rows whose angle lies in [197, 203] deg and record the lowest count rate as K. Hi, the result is 102.4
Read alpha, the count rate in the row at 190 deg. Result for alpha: 119.4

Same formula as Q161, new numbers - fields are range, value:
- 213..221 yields 78.95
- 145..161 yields 125.8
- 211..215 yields 75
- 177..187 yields 82.21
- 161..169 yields 93.57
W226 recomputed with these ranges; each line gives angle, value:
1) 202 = 102.4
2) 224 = 95.88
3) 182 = 96.16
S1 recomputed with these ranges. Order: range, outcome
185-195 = 122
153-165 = 138.1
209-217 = 79.72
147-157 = 141.5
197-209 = 120.2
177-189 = 108.1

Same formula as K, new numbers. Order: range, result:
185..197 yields 102.6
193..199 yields 119.2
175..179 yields 77.94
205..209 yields 74.59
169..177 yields 74.32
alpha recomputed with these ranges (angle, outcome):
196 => 119.2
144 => 153.1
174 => 74.32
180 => 84.48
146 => 149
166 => 99.77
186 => 102.6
